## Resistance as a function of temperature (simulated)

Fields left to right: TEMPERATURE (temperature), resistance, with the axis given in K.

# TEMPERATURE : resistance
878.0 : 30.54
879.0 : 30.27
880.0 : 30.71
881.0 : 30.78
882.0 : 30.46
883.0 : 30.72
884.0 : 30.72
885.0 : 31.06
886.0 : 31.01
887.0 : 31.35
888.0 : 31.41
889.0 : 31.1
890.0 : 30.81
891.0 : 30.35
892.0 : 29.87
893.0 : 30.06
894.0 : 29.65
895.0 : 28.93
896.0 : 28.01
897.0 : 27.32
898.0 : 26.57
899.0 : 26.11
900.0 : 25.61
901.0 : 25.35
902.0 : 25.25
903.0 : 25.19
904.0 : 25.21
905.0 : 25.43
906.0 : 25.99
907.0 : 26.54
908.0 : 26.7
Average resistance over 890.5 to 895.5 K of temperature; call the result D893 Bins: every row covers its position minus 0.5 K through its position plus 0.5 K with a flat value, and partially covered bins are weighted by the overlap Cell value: 29.8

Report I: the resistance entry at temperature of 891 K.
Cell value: 30.35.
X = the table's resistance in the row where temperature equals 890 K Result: 30.81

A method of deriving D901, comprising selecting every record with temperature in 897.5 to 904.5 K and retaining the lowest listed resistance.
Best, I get 25.19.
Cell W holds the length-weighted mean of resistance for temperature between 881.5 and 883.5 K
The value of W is 30.6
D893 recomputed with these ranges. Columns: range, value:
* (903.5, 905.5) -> 25.3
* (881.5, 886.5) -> 30.8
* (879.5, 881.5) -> 30.7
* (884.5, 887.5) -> 31.1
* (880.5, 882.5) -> 30.6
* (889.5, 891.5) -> 30.6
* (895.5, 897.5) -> 27.7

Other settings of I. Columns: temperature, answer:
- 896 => 28.01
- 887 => 31.35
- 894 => 29.65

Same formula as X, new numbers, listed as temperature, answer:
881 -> 30.78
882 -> 30.46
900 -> 25.61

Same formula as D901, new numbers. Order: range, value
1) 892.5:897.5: 27.32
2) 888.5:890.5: 30.81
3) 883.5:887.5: 30.72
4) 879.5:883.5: 30.46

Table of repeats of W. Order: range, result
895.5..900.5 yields 26.7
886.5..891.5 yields 31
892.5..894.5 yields 29.9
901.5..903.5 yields 25.2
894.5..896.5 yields 28.5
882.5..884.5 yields 30.7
